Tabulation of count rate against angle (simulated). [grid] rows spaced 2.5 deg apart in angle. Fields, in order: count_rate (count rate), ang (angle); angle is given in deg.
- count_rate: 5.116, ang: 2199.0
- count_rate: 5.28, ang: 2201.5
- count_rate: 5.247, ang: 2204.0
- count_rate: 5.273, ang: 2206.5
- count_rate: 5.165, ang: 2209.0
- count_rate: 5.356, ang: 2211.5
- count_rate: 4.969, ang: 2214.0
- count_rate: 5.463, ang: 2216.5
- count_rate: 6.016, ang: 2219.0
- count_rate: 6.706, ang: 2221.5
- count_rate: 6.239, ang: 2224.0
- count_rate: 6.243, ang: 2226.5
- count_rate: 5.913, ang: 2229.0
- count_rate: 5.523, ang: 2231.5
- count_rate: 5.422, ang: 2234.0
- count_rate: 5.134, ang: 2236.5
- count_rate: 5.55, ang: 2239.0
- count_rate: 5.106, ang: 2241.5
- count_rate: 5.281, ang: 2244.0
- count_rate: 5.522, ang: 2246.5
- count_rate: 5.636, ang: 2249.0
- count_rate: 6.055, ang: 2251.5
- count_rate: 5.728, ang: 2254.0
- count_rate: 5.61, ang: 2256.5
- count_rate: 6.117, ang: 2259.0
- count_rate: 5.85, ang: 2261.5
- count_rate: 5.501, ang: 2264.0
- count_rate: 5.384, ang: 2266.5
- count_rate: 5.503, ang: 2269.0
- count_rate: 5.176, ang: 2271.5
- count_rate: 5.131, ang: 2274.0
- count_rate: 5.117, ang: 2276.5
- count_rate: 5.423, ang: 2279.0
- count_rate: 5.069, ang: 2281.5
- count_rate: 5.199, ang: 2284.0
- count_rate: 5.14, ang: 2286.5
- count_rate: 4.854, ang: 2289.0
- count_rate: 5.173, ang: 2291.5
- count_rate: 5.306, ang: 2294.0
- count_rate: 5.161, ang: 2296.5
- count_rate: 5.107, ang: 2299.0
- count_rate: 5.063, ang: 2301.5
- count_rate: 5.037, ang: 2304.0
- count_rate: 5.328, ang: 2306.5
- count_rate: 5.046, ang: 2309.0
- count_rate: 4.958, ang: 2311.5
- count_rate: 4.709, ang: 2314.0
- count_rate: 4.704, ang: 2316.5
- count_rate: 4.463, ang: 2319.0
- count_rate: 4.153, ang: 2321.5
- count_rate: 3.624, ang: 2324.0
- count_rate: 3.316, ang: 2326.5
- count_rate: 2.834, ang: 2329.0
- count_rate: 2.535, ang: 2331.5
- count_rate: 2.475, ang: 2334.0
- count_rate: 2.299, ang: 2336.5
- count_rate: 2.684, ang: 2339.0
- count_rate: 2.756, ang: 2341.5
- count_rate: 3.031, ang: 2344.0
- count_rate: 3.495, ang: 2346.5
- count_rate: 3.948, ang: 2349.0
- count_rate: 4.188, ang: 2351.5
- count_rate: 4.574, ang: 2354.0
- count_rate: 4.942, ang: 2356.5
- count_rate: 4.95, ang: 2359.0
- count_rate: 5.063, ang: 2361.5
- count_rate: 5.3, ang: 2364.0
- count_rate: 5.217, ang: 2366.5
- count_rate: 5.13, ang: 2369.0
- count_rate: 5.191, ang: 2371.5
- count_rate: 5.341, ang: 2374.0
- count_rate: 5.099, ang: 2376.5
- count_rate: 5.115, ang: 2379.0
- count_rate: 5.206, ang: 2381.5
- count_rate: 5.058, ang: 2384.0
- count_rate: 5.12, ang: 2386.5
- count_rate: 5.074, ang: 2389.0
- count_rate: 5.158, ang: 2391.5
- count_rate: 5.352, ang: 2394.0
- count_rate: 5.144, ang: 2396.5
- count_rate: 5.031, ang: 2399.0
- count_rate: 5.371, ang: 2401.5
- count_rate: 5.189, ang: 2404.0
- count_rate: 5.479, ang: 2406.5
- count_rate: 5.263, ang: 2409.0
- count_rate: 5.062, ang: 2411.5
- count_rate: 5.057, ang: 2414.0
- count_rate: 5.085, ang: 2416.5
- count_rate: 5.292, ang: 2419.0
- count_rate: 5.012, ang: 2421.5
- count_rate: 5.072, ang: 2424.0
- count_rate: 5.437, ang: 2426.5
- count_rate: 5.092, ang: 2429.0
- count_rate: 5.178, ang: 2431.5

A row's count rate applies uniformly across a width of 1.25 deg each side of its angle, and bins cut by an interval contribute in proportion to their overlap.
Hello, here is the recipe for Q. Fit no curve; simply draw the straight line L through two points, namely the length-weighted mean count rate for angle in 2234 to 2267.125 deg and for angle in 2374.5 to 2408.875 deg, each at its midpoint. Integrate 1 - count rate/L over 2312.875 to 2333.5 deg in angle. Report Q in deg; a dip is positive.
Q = 6.3 deg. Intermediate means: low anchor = 5.57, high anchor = 5.19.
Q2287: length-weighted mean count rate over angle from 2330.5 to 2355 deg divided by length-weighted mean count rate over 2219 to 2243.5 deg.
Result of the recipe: 0.55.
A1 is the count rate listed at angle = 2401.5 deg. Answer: 5.371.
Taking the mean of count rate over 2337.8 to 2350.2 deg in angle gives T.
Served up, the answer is 3.18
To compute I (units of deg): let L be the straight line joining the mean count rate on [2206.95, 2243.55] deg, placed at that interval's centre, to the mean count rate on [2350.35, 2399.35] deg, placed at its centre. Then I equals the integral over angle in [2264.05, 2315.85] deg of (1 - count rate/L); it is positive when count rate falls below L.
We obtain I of 2.2 deg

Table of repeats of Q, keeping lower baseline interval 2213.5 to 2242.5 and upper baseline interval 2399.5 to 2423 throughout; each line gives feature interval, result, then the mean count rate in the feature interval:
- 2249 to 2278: 0.3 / 5.56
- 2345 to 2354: 2.4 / 3.95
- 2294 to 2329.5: 5.7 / 4.6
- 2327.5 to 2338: 5.5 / 2.56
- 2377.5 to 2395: 0.4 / 5.15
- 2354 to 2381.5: 1.1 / 5.11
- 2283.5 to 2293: 0.8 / 5.09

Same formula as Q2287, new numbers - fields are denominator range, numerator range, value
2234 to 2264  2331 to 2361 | 0.64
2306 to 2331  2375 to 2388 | 1.21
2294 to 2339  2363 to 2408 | 1.25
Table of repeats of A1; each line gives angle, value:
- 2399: 5.031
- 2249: 5.636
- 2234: 5.422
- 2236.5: 5.134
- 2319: 4.463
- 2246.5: 5.522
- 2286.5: 5.14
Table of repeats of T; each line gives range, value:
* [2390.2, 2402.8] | 5.21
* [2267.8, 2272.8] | 5.34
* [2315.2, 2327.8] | 4.05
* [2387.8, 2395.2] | 5.19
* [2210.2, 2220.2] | 5.45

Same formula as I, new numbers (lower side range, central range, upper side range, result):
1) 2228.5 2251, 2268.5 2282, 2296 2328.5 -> -0.5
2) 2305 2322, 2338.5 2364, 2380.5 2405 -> 4.7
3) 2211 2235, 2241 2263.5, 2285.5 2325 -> -0.8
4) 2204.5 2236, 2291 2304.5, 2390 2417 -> 0.8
